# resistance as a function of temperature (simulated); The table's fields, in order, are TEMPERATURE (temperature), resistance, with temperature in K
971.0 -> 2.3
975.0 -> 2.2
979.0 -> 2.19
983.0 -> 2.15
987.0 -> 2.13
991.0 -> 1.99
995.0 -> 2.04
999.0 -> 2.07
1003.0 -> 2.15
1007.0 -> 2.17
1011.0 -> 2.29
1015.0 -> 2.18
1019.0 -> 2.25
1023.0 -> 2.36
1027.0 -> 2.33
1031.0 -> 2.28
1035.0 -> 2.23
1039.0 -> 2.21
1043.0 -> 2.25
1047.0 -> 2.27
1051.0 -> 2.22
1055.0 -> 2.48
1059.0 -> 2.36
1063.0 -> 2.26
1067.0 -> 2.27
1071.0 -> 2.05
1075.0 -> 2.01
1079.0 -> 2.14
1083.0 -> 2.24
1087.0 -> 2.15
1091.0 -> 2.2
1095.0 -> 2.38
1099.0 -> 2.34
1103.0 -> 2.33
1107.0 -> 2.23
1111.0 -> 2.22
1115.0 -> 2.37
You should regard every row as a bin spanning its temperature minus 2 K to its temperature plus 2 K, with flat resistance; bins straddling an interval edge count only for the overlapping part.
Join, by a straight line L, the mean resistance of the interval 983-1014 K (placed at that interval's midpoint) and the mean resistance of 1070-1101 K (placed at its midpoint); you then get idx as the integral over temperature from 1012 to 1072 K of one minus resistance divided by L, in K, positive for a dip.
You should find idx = -3.1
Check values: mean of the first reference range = 2.12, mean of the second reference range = 2.19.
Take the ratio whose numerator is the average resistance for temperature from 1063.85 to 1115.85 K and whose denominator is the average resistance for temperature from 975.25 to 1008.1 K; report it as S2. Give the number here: 1.1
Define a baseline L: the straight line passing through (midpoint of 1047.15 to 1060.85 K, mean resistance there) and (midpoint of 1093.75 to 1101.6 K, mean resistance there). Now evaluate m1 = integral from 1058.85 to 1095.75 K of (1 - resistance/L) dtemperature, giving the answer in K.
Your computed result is 2.5 K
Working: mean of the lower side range 2.34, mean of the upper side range 2.36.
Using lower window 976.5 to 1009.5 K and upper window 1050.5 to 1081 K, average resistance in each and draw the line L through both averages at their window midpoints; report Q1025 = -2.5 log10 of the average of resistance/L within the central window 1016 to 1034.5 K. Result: -0.063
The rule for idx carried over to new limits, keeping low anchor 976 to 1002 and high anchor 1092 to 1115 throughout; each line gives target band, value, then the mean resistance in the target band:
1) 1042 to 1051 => -0.21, 2.25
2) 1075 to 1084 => 0.46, 2.14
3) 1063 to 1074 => 0.37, 2.16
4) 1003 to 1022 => -0.71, 2.22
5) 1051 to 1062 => -0.74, 2.37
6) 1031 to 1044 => -0.30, 2.24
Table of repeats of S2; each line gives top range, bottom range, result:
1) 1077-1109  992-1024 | 1.03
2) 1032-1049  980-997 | 1.08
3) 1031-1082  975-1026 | 1.03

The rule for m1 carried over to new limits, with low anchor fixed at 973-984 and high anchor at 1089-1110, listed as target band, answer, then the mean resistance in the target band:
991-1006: 0.8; 2.08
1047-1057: -0.4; 2.33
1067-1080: 1.0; 2.09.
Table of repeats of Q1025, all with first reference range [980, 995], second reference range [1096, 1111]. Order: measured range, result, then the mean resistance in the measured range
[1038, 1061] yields -0.05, 2.3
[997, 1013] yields -0.02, 2.17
